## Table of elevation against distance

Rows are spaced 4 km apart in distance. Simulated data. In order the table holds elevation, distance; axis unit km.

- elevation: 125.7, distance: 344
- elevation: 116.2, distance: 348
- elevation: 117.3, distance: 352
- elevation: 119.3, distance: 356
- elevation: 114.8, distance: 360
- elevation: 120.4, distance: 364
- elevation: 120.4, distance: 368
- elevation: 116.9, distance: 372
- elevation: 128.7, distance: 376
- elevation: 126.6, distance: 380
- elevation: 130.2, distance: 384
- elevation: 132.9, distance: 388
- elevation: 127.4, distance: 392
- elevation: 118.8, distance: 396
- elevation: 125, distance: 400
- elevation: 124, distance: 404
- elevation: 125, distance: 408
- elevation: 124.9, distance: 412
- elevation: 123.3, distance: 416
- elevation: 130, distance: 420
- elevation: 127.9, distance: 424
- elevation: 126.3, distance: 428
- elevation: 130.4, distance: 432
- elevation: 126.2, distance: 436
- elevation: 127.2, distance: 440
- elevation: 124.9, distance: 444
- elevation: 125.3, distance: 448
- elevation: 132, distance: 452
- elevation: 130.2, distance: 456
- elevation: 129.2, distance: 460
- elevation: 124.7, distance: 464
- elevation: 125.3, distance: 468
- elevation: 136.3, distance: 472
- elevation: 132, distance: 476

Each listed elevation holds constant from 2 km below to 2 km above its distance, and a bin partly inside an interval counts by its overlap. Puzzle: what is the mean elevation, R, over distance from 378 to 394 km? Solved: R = 129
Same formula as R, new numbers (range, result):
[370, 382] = 124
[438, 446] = 126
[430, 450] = 127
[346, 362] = 117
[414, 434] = 128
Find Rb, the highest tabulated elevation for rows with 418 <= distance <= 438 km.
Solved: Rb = 130.4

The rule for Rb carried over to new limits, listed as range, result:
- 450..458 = 132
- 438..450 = 127.2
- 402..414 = 125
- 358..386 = 130.2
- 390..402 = 127.4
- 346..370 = 120.4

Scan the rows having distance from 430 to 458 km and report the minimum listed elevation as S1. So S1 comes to 124.9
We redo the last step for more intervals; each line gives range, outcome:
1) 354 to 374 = 114.8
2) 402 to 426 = 123.3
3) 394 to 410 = 118.8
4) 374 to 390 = 126.6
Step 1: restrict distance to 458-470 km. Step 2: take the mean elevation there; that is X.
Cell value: 126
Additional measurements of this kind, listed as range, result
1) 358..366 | 118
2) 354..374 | 118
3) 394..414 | 124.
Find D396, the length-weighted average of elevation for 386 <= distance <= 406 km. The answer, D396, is 126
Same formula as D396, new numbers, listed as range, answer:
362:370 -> 120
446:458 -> 129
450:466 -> 129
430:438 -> 128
